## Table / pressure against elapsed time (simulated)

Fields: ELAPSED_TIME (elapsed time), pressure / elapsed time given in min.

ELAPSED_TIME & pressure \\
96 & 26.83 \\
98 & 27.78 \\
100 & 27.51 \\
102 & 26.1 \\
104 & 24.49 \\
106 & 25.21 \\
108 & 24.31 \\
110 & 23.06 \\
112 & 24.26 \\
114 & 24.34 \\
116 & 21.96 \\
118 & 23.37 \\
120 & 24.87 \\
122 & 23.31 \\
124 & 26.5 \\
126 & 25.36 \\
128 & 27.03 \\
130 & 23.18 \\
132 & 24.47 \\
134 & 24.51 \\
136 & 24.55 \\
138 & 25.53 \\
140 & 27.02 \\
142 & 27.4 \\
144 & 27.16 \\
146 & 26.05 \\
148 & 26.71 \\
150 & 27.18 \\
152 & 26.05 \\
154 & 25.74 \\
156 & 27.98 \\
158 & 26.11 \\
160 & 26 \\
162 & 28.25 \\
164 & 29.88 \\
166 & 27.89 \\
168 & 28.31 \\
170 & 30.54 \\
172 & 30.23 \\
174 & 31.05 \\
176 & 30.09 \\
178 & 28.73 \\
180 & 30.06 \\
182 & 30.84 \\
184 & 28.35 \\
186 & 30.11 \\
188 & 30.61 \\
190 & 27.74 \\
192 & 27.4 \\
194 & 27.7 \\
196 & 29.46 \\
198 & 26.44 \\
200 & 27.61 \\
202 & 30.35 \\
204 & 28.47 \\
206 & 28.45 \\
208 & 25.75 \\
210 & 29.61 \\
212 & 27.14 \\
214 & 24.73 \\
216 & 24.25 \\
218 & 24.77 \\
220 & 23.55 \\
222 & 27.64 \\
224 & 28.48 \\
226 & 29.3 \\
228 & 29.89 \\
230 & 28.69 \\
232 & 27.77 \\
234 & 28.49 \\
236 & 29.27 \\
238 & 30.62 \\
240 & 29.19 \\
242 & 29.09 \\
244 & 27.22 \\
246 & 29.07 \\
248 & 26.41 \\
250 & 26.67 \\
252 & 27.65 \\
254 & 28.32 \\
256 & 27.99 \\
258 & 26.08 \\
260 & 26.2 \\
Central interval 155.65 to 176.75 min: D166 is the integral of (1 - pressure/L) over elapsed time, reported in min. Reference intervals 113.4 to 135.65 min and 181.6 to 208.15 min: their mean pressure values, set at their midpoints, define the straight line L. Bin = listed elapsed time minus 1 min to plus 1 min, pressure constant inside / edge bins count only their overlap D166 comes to -1.5 min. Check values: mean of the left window 24.5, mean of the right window 28.6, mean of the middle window 28.8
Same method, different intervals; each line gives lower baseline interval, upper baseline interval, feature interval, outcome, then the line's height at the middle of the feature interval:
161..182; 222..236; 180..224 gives 2.10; 29.1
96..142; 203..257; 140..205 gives -4.87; 26.3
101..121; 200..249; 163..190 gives -3.46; 26.3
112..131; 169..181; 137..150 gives 0.04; 26.8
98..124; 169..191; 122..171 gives 1.32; 27.3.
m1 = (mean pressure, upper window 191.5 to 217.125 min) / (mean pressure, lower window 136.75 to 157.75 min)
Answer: 1.0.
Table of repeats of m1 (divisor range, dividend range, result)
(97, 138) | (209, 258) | 1.12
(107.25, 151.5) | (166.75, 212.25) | 1.15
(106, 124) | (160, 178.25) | 1.22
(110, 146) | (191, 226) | 1.09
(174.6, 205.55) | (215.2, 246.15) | 0.97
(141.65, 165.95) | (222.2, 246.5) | 1.07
